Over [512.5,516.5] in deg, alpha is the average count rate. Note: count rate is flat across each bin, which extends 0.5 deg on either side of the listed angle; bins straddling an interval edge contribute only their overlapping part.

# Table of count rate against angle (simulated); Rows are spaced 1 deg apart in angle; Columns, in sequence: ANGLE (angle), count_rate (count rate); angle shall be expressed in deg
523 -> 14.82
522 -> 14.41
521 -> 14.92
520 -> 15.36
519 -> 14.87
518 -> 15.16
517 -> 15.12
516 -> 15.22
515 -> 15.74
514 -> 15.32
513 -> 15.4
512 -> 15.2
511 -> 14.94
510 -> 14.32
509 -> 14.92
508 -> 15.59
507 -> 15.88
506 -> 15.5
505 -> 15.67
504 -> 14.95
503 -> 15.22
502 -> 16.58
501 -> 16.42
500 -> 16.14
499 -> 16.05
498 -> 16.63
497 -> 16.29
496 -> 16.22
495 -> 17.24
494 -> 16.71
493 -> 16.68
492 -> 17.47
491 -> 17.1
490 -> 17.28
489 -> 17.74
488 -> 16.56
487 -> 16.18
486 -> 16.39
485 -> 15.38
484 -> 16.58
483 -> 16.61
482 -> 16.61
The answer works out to 15.4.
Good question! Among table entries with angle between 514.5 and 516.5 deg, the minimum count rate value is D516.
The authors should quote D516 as 15.22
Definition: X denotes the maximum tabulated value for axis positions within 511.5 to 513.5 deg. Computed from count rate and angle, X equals 15.4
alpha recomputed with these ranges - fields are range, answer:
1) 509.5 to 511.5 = 14.6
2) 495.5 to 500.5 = 16.3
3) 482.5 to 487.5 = 16.2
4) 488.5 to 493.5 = 17.3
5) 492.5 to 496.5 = 16.7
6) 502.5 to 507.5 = 15.4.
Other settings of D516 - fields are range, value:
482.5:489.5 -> 15.38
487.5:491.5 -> 16.56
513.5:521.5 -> 14.87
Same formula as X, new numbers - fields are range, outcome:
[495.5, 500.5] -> 16.63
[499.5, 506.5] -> 16.58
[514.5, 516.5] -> 15.74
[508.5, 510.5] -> 14.92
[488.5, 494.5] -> 17.74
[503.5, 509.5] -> 15.88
